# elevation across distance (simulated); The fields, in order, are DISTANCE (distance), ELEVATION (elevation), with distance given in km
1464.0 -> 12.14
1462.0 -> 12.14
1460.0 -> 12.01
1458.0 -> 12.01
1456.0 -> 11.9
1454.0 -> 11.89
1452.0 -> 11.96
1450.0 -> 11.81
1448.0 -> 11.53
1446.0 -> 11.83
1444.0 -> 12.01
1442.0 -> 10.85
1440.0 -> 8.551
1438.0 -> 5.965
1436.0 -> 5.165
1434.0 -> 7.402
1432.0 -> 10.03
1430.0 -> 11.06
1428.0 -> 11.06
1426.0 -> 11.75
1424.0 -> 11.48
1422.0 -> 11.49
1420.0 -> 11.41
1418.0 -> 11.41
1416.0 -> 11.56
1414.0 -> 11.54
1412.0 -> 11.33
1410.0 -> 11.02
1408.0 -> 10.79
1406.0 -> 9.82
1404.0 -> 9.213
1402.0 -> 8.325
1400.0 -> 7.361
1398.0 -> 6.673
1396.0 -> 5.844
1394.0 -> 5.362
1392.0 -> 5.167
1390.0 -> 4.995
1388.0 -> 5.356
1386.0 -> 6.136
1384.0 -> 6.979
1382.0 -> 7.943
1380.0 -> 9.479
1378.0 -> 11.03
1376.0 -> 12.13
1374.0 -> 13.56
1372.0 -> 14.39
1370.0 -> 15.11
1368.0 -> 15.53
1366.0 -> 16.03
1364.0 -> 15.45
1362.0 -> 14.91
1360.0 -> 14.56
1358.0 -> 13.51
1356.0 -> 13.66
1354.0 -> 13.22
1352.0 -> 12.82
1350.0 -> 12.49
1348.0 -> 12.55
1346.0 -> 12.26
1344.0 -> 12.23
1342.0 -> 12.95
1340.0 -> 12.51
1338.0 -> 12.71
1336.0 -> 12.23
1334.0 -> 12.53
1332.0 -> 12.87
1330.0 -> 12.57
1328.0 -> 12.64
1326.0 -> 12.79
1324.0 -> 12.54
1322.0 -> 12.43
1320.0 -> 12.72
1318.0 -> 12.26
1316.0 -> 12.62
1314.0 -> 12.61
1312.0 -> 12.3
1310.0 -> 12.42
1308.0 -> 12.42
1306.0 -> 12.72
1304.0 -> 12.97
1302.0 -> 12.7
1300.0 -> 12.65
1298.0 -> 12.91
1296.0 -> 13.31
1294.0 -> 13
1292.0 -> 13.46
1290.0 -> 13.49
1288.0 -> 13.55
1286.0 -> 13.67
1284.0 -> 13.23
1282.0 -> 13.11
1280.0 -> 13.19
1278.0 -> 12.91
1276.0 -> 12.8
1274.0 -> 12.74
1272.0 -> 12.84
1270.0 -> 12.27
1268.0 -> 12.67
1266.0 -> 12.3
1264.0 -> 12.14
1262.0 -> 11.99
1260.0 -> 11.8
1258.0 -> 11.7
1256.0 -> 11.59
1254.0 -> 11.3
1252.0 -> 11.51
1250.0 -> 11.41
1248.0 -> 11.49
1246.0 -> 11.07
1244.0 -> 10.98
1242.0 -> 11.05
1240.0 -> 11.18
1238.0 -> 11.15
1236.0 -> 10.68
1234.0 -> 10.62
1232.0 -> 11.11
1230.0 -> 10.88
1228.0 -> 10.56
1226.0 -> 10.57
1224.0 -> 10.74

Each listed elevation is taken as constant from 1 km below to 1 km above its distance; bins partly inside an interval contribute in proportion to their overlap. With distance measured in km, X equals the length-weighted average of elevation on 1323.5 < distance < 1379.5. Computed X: 13.3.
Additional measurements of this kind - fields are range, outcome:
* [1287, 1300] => 13.2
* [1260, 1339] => 12.7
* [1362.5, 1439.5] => 9.93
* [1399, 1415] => 9.92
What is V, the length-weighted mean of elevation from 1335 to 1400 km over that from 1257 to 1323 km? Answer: 0.9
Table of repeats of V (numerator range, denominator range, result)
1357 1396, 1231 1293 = 0.89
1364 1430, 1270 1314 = 0.78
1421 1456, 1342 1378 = 0.76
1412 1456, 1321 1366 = 0.81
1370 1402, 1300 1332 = 0.67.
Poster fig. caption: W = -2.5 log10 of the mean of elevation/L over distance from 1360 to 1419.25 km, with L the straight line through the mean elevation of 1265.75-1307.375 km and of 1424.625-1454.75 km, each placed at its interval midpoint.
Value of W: 0.092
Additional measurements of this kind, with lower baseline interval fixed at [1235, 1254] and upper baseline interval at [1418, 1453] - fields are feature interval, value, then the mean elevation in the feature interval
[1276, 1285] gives -0.19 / 13.1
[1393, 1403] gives 0.49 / 6.71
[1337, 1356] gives -0.18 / 12.7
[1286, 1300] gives -0.21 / 13.3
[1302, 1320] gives -0.16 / 12.6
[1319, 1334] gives -0.17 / 12.6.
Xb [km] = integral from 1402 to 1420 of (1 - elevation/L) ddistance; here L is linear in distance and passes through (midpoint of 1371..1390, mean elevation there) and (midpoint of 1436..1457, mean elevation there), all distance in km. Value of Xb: -1.4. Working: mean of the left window 9.42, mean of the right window 10.6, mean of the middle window 10.7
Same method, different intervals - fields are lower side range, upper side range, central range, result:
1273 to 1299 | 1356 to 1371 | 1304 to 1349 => 4.9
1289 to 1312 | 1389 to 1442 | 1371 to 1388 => 0.7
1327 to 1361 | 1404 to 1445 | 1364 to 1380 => -2.4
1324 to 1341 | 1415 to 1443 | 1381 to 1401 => 8.8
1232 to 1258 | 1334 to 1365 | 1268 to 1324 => -3.2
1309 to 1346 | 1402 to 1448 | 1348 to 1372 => -5.0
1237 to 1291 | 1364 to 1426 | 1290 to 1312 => -2.4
